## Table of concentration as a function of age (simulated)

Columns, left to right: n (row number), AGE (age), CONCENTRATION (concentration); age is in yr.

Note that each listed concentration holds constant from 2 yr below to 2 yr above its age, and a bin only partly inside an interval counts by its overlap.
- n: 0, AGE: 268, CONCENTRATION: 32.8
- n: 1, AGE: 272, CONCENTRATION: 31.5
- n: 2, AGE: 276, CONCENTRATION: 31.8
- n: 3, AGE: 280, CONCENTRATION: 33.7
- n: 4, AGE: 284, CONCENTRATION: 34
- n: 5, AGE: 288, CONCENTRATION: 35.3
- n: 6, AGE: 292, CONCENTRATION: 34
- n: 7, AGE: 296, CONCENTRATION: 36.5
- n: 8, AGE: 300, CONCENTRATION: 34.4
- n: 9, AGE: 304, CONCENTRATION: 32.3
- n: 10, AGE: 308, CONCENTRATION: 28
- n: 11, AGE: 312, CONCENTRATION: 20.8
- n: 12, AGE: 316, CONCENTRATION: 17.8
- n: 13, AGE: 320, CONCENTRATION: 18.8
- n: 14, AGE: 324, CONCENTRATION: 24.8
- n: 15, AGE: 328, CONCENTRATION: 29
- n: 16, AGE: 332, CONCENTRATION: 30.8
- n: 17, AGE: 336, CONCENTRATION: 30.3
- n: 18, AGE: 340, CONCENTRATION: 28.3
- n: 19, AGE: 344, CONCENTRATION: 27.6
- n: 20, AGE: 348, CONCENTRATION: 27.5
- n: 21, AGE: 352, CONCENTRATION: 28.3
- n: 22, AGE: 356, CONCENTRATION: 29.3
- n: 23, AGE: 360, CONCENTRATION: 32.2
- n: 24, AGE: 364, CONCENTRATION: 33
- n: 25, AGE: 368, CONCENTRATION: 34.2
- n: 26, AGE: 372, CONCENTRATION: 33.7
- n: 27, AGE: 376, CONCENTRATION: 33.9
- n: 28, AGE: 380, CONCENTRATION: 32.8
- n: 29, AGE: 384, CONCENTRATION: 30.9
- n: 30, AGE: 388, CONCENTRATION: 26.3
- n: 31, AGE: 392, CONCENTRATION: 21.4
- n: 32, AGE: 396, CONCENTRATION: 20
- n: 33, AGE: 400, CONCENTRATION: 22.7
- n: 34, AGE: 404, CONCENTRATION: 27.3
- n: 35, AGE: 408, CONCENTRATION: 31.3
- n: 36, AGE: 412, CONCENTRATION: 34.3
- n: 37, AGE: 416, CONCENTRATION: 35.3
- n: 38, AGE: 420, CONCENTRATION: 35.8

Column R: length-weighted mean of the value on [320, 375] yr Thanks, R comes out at 29.6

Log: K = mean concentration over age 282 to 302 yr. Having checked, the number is 34.8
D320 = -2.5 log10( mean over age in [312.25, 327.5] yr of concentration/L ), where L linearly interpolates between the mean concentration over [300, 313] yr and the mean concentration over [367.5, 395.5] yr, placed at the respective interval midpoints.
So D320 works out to 0.327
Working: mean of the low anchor 28.6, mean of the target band 21.3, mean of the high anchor 29.7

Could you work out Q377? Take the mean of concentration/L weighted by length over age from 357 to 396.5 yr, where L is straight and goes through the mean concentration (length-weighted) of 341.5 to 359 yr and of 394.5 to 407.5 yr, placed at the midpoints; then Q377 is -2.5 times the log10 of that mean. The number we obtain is -0.15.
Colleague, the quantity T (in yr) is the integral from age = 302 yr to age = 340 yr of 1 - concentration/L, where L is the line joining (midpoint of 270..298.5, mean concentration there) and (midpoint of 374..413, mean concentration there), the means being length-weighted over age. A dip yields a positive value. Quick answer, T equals 7.0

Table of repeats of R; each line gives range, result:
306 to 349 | 25.8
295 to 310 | 32.6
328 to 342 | 29.7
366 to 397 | 29.4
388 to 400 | 22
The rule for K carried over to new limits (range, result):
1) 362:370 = 33.6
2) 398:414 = 28.9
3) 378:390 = 30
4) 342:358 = 28.2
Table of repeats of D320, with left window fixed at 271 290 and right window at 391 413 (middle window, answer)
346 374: -0.10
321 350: 0.08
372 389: -0.16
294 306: -0.07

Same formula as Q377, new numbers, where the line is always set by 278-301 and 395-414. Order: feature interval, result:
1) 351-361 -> 0.023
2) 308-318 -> 0.497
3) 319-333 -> 0.237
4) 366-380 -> -0.149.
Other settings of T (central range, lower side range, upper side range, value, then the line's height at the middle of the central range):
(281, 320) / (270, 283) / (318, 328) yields -2.6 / 27.7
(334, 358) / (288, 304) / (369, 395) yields 2.4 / 31.7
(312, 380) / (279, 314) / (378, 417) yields 3.1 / 30.1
